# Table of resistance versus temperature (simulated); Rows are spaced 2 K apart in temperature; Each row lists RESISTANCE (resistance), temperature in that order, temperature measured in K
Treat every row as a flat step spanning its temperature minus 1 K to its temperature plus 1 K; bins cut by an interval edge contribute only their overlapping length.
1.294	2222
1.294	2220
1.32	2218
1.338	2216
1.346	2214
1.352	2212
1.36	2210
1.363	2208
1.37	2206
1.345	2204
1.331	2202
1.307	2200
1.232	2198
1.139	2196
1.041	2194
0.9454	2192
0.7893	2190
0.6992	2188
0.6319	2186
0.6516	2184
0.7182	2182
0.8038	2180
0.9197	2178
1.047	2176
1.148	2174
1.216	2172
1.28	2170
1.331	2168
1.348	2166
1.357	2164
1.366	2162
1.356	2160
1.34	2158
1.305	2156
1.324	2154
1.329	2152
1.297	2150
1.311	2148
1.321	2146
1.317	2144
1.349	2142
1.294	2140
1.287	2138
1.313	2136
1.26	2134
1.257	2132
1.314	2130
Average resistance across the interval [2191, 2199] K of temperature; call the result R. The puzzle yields 1.09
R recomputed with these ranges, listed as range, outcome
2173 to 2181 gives 0.98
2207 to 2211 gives 1.36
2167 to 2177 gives 1.2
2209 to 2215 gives 1.35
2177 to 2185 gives 0.773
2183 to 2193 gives 0.743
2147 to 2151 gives 1.3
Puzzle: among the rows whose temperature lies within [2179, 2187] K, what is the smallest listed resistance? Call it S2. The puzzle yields 0.6319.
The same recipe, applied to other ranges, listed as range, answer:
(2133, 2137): 1.26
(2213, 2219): 1.32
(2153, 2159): 1.305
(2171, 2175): 1.148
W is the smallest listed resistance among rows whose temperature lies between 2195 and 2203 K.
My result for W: 1.139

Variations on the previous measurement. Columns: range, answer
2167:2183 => 0.7182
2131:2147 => 1.257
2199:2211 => 1.307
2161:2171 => 1.28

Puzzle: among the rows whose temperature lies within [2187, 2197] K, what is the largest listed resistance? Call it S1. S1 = 1.139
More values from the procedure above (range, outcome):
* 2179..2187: 0.8038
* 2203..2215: 1.37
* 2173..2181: 1.148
